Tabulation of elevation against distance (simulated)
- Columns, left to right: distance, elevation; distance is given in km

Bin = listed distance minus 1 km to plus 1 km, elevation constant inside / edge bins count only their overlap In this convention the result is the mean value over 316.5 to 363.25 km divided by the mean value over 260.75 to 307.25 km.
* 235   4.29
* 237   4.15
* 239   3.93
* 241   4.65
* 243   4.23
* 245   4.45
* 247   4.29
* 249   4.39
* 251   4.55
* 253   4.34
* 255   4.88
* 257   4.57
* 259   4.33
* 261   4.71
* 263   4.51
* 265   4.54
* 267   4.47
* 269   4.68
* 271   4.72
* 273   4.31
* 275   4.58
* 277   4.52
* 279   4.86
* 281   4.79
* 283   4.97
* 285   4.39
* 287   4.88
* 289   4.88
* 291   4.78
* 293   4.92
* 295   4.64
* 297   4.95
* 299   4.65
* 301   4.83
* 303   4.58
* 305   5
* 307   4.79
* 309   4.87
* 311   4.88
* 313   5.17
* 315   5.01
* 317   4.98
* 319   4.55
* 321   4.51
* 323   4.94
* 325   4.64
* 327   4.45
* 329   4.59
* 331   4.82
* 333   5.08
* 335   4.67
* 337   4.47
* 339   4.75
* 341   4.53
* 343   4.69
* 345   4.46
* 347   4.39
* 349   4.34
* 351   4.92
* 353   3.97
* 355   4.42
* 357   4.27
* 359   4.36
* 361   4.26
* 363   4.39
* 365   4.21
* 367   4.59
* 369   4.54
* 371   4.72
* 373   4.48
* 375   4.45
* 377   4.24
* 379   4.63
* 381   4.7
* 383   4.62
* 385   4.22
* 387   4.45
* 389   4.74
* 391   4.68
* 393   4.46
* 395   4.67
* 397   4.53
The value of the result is 0.97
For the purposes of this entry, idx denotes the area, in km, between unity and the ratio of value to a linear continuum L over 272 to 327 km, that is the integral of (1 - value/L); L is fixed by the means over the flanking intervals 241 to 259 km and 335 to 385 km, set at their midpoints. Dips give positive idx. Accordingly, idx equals -3.7 km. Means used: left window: 4.47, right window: 4.47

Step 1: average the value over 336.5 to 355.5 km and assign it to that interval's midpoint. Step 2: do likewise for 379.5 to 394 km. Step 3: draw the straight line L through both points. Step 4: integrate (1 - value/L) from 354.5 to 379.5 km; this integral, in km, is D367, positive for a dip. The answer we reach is 0.57 km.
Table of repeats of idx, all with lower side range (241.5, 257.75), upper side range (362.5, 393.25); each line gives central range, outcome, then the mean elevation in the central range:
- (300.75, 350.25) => -2.5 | 4.72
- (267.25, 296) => -1.4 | 4.7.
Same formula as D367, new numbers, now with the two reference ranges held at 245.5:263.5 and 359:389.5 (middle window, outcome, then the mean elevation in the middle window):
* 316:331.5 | -0.7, 4.68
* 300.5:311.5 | -0.8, 4.82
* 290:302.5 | -0.8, 4.79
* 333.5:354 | -0.2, 4.53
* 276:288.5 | -0.7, 4.74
